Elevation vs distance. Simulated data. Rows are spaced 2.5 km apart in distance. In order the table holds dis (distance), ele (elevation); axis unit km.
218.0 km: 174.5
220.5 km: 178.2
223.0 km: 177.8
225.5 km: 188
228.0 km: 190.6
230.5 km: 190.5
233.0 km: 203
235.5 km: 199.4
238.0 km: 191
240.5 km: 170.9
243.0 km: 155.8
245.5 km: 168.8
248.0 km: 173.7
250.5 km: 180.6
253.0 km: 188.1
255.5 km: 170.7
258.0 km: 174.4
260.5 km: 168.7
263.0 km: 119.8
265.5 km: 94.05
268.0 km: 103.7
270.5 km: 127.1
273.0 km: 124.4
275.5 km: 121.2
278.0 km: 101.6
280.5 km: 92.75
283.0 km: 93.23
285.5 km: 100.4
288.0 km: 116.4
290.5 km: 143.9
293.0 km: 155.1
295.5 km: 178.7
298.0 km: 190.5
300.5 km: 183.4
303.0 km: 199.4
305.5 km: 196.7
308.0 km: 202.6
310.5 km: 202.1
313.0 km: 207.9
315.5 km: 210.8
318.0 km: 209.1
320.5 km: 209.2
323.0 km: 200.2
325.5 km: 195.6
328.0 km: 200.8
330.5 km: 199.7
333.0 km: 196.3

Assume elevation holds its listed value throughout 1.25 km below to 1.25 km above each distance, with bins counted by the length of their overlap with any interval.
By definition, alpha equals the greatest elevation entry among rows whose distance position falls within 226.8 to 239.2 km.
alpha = 203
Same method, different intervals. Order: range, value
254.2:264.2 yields 174.4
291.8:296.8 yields 178.7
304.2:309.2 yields 202.6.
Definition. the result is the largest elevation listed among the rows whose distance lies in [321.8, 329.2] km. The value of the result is 200.8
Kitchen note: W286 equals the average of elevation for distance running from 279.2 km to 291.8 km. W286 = 109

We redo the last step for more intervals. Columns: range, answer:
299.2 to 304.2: 191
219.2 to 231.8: 185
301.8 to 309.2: 200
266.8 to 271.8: 116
